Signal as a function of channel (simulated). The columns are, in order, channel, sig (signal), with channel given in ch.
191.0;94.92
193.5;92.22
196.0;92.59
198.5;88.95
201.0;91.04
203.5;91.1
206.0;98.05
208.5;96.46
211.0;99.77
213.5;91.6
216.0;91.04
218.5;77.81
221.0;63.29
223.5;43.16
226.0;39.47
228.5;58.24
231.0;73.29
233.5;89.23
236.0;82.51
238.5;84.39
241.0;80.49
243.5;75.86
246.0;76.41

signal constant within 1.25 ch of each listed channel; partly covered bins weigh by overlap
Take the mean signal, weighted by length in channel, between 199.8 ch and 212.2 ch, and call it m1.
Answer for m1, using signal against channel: 95.3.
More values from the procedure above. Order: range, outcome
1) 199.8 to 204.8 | 91.1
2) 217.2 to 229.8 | 56.6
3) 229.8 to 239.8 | 82.4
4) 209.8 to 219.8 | 89.9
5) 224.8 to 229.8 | 49.2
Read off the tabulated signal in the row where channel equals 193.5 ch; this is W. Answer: 92.22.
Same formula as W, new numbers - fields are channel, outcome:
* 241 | 80.49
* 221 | 63.29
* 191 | 94.92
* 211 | 99.77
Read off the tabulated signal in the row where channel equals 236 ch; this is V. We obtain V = 82.51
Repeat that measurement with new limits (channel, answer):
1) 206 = 98.05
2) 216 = 91.04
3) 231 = 73.29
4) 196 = 92.59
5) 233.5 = 89.23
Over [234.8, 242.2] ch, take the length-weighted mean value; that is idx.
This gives 82.5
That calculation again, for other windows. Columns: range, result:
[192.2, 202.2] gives 91.2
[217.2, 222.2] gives 70.8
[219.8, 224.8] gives 53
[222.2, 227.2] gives 41.6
